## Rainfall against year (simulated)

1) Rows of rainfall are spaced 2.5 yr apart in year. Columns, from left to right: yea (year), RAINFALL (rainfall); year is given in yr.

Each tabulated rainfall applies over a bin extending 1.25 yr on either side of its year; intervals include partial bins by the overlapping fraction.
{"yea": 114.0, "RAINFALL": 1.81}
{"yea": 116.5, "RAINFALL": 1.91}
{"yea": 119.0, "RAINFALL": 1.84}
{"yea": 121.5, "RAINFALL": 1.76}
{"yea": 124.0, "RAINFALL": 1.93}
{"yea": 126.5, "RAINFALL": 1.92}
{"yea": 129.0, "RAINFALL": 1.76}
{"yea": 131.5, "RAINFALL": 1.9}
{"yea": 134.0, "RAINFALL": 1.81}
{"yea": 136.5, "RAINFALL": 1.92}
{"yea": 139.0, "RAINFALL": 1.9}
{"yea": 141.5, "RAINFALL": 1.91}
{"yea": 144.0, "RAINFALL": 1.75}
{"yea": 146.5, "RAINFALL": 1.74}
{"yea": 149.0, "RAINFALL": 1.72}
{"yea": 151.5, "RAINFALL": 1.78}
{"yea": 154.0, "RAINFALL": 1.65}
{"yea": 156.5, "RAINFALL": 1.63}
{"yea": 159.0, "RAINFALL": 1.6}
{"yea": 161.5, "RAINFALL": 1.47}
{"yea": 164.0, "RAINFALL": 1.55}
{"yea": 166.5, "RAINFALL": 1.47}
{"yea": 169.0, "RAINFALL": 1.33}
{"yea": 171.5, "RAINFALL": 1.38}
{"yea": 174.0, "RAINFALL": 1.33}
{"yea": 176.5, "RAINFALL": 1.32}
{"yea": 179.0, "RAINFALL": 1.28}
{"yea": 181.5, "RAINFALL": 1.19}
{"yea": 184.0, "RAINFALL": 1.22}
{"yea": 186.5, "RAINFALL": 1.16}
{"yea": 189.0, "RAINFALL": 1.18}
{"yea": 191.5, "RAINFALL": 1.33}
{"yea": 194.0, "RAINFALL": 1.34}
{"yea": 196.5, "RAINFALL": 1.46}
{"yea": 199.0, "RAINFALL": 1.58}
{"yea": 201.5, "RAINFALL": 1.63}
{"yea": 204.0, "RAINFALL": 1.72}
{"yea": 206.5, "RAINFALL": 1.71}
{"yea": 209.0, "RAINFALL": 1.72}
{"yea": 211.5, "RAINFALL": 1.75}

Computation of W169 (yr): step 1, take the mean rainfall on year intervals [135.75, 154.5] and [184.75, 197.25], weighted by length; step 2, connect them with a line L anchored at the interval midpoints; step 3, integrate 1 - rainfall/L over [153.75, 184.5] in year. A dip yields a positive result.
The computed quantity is 2.4 yr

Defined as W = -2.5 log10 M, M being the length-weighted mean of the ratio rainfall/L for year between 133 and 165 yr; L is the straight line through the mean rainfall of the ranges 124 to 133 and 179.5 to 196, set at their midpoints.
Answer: -0.045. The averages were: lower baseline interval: 1.87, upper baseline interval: 1.25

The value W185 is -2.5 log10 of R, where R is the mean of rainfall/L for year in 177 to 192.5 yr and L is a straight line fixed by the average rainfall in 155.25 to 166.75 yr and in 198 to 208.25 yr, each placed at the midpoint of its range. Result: 0.30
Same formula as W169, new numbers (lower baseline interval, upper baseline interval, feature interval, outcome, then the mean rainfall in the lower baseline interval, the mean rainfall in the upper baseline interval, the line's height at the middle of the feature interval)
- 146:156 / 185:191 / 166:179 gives 0.54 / 1.71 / 1.19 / 1.41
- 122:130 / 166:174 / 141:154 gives -1.08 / 1.86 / 1.38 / 1.63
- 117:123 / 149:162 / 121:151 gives -1.65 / 1.82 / 1.64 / 1.74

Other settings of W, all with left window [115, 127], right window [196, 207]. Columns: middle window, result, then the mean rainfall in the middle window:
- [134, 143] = -0.04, 1.89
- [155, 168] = 0.13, 1.54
